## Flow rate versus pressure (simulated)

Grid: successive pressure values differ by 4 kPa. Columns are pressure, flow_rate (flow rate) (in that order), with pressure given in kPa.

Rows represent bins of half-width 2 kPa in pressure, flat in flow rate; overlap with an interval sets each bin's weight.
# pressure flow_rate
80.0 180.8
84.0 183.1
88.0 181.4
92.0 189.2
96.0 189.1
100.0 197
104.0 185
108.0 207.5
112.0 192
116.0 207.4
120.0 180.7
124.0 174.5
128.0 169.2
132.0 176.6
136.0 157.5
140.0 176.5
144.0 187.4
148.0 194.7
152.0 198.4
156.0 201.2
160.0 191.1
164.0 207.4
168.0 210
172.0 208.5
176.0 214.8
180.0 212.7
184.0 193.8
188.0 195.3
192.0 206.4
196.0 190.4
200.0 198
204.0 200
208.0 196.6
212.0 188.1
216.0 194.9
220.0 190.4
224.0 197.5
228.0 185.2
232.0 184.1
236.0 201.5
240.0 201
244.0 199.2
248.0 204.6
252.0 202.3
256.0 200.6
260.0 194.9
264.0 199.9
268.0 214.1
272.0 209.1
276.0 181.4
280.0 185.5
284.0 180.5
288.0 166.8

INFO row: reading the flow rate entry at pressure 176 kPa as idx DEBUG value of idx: 214.8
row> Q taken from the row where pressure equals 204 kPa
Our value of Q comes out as 200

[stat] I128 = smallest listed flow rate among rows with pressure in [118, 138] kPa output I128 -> 157.5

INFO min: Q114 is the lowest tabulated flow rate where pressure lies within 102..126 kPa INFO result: 174.5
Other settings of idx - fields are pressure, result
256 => 200.6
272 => 209.1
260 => 194.9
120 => 180.7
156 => 201.2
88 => 181.4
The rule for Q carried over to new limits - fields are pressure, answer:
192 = 206.4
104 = 185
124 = 174.5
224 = 197.5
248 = 204.6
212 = 188.1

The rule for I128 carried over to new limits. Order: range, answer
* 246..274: 194.9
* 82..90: 181.4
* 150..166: 191.1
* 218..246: 184.1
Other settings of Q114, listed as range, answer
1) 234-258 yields 199.2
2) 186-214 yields 188.1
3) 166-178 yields 208.5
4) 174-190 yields 193.8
